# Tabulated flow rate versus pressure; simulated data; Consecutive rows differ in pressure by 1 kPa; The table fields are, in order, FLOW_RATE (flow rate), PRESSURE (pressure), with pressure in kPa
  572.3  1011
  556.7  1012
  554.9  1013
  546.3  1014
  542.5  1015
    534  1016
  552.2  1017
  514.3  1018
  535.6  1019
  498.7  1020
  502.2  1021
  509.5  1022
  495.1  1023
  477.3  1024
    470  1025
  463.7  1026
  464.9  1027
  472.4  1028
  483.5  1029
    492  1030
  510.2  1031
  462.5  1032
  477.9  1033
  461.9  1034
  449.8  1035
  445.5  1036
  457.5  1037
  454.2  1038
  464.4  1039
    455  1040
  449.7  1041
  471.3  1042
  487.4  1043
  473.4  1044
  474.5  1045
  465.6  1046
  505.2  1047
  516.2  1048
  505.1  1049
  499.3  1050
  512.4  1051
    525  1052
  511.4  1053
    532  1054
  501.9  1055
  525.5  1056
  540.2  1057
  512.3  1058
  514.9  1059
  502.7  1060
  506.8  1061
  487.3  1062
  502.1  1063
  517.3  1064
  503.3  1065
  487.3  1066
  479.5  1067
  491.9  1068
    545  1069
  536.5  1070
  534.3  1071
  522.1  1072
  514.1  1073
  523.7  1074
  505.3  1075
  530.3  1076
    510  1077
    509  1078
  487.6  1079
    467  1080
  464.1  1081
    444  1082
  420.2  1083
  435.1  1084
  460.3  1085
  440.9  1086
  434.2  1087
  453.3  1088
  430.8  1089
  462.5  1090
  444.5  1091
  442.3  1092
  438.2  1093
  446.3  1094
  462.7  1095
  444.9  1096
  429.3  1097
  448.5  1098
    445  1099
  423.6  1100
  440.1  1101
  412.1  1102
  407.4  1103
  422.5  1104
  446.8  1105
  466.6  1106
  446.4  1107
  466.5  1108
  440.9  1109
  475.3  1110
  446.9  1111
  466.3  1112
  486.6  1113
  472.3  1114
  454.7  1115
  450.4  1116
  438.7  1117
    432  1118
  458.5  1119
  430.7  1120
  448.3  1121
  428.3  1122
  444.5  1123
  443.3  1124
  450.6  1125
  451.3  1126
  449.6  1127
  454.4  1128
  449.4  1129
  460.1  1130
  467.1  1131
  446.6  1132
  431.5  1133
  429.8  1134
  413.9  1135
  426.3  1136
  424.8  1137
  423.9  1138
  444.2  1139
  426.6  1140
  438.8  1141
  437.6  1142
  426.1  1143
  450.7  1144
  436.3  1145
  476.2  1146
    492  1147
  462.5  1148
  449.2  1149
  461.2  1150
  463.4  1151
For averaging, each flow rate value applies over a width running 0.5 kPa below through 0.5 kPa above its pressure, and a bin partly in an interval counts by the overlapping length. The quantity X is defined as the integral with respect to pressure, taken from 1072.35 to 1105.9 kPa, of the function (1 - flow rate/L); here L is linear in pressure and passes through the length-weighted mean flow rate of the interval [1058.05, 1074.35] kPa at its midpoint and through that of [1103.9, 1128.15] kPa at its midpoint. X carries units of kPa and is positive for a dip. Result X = 1.9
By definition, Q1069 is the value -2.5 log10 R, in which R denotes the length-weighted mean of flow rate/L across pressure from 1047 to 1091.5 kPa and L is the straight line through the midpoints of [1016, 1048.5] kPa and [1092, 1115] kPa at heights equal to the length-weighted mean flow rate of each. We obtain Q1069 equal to -0.07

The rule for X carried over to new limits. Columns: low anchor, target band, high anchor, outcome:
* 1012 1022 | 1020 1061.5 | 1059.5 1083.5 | 2.35 kPa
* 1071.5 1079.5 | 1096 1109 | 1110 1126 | 0.96 kPa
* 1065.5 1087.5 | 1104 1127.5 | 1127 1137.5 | 0.18 kPa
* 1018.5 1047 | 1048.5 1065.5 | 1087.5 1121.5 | -1.66 kPa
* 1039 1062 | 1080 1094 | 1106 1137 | 0.83 kPa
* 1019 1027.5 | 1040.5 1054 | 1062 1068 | -0.01 kPa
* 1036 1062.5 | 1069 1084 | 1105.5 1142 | -0.65 kPa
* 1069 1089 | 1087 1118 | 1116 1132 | 1.20 kPa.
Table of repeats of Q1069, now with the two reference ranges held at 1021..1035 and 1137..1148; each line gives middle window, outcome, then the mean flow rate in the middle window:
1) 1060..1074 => -0.09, 510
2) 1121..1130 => 0.01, 447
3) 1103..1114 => 0.00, 455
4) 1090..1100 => 0.04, 444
